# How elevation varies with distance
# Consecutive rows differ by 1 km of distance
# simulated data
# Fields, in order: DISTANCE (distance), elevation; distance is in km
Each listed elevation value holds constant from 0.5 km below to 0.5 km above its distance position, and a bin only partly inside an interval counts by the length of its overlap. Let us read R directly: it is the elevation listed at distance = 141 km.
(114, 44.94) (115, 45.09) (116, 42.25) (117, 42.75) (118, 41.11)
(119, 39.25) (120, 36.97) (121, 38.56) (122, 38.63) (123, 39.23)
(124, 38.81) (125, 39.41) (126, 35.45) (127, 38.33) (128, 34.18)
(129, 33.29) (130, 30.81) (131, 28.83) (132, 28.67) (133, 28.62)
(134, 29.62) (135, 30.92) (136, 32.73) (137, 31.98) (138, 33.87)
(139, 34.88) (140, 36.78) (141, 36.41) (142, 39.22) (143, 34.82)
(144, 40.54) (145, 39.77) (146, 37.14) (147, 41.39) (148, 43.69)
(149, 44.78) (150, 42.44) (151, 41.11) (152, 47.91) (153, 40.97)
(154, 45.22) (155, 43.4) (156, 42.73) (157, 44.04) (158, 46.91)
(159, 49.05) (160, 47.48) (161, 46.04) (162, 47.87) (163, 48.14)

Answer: 36.41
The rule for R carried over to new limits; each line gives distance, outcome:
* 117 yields 42.75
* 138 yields 33.87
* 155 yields 43.4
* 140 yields 36.78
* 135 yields 30.92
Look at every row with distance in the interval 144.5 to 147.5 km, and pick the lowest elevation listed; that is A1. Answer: 37.14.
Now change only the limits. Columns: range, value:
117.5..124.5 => 36.97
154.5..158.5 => 42.73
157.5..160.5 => 46.91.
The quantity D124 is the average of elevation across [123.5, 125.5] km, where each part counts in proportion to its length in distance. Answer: 39.1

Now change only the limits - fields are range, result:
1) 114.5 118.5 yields 42.8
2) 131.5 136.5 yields 30.1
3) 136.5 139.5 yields 33.6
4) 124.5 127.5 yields 37.7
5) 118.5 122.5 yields 38.4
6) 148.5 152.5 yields 44.1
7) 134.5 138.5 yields 32.4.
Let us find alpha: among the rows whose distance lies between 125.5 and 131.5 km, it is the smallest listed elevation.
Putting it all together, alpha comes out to 28.83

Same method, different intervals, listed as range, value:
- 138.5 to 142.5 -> 34.88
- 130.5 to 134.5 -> 28.62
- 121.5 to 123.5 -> 38.63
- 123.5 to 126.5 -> 35.45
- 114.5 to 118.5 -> 41.11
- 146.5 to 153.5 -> 40.97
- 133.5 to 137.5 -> 29.62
